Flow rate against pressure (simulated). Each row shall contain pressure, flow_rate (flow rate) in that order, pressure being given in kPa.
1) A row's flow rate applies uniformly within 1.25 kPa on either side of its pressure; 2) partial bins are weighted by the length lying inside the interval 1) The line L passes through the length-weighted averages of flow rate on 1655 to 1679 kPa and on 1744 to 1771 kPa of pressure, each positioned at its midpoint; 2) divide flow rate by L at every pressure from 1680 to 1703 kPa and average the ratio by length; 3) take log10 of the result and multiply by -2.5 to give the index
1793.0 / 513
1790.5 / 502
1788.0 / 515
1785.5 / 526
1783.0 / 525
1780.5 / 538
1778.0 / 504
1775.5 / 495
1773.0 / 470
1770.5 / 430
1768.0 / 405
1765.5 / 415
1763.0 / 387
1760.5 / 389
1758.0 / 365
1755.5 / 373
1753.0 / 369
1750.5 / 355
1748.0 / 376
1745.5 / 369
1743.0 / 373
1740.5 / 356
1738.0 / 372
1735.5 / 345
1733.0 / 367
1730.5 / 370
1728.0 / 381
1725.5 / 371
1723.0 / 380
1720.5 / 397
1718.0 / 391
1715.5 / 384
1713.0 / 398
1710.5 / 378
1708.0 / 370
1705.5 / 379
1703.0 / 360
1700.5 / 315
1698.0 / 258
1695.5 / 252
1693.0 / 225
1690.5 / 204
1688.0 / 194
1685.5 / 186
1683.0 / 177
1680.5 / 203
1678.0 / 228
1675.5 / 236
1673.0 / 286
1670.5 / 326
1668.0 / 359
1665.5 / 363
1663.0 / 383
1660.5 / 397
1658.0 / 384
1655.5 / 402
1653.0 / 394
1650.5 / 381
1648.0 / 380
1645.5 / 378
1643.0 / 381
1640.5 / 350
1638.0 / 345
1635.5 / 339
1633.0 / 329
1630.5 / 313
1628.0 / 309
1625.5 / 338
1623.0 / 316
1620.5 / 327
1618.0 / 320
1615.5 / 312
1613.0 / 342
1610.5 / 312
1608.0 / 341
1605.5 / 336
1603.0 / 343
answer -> 0.44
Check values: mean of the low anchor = 335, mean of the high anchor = 383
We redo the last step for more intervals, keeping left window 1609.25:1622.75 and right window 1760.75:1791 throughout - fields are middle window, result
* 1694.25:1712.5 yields 0.21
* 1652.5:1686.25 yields 0.20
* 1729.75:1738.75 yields 0.19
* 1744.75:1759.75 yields 0.22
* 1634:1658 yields -0.07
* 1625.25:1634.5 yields 0.05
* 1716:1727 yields 0.10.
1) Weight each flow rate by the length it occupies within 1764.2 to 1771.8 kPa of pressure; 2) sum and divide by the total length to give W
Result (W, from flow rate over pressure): 417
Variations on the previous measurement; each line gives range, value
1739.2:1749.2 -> 368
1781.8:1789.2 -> 522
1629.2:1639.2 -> 331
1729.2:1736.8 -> 361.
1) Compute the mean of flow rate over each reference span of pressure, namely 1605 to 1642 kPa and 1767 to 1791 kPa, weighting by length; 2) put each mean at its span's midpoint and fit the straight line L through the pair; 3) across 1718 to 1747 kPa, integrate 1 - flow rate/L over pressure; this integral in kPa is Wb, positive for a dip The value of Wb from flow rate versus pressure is 4.63 kPa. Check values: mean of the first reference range 329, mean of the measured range 372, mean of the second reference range 492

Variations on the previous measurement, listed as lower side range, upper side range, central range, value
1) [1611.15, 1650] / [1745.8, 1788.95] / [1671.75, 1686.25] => 5.9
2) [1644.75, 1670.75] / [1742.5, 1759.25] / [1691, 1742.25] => 3.0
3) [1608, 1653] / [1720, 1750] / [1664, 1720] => 9.8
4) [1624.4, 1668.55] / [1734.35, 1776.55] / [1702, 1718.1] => 0.0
